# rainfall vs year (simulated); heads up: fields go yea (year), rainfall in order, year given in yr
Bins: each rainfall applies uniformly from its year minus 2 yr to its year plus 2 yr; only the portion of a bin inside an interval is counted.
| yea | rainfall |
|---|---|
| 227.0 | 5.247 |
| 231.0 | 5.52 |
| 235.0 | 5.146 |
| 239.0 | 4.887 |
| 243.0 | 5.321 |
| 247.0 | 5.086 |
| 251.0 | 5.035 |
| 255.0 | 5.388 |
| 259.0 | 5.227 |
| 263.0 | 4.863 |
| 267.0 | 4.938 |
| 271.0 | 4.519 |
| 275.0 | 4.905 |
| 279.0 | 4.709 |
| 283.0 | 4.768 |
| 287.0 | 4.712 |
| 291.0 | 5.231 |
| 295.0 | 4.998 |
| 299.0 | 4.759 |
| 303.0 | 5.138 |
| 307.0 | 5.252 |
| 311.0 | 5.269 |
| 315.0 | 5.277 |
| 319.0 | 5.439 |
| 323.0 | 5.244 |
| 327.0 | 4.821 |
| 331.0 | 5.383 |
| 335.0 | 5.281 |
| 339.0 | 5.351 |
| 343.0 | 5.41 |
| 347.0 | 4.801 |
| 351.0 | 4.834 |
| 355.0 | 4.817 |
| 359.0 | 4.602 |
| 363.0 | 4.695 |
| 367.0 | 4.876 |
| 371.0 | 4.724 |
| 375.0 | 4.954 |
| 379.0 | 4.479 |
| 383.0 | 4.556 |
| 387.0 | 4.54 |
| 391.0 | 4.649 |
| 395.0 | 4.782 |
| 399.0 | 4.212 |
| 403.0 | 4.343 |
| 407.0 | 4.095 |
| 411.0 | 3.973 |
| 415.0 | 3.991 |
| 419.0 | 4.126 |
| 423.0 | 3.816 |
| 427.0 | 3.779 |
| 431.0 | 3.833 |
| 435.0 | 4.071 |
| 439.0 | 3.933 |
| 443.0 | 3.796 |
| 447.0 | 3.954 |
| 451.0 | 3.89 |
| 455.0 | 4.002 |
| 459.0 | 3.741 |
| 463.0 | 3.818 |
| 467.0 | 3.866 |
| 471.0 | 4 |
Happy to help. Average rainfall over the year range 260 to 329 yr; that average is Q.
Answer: 4.99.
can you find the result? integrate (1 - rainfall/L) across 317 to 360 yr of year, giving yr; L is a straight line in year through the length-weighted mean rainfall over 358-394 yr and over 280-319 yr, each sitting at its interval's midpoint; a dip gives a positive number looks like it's -2.08 yr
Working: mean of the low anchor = 5.06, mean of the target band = 5.1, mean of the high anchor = 4.68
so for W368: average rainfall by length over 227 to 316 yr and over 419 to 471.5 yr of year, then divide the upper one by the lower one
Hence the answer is 0.8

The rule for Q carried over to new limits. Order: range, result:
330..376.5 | 4.97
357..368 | 4.71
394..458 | 4.02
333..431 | 4.56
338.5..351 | 5.11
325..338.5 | 5.18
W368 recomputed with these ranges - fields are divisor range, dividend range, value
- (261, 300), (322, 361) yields 1.04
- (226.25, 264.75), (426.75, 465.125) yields 0.75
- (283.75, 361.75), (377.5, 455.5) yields 0.82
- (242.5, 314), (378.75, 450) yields 0.83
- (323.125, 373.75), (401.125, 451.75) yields 0.80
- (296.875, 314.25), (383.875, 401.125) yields 0.89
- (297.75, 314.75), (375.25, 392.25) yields 0.89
